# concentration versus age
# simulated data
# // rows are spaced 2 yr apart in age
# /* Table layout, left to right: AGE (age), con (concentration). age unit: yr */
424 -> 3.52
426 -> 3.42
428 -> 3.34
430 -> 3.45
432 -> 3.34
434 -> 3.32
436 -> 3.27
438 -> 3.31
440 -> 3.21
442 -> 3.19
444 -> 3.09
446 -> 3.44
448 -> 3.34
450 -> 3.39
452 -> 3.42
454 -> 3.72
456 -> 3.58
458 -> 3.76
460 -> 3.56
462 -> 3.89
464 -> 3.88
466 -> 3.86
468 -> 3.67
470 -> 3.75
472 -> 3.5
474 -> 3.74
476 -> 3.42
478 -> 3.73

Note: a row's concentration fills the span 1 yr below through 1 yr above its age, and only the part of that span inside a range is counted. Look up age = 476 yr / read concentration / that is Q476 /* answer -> 3.42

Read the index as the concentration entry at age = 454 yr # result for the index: 3.72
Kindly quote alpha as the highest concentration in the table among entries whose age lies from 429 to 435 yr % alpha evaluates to 3.45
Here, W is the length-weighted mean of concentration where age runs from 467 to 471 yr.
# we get 3.71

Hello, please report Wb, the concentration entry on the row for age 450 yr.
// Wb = 3.39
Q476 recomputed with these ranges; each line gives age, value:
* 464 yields 3.88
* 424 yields 3.52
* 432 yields 3.34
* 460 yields 3.56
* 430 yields 3.45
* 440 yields 3.21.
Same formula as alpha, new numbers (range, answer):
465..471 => 3.86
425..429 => 3.42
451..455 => 3.72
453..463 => 3.89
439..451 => 3.44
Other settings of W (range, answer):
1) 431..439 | 3.31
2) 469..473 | 3.62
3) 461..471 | 3.81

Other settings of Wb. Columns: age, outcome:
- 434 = 3.32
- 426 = 3.42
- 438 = 3.31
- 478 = 3.73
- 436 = 3.27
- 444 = 3.09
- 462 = 3.89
